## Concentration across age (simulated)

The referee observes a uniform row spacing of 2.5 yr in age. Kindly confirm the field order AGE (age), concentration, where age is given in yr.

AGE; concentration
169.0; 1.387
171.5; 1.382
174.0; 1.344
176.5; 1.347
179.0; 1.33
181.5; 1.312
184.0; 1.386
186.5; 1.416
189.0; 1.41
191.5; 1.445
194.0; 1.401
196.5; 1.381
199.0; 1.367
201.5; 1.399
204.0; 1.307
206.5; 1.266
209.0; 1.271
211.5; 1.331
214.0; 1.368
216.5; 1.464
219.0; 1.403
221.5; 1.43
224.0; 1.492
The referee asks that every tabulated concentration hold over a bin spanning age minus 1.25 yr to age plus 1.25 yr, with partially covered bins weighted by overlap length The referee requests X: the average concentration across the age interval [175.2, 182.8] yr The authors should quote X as 1.33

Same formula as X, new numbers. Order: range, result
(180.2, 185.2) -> 1.35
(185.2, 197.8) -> 1.41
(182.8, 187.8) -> 1.4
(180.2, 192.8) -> 1.39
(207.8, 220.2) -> 1.37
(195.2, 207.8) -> 1.34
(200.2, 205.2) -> 1.35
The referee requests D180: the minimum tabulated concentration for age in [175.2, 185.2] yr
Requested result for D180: 1.312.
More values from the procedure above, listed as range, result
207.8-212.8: 1.271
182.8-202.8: 1.367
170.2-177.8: 1.344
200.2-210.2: 1.266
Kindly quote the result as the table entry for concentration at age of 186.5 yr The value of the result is 1.416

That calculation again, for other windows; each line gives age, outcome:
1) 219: 1.403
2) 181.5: 1.312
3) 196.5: 1.381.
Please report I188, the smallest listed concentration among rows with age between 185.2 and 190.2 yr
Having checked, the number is 1.41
